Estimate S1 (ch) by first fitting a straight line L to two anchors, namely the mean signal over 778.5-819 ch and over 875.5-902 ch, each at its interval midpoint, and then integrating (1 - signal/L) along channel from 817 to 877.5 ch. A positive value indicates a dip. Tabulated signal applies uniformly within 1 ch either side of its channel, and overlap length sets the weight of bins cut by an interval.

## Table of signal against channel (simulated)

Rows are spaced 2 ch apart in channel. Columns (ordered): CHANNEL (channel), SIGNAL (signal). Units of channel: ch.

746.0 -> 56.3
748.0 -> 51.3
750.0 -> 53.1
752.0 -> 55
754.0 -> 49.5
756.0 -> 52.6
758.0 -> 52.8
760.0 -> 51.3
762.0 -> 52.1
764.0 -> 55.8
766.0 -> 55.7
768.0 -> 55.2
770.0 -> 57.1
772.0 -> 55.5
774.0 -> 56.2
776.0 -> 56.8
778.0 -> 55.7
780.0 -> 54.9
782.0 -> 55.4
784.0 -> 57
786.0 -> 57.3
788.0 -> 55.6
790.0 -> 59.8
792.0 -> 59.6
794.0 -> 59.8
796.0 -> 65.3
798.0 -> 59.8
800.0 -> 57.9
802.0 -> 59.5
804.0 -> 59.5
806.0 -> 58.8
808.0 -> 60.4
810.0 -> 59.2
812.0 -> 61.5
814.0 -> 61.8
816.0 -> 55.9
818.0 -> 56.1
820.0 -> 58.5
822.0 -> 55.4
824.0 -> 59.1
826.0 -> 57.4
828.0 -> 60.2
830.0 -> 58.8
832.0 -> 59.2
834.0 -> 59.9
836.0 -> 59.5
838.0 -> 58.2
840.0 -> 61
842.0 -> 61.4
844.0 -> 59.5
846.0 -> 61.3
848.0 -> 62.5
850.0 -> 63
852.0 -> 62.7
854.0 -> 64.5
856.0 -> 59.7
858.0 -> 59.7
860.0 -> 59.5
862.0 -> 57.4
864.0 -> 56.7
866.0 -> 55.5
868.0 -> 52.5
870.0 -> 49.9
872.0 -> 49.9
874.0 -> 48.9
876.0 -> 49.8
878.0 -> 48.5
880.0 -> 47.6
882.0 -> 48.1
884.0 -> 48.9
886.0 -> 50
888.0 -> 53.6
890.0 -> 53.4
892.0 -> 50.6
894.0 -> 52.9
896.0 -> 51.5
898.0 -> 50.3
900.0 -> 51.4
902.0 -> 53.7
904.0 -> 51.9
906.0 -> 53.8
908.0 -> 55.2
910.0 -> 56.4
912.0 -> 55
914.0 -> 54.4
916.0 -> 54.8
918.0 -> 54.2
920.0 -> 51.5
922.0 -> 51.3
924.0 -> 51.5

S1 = -3.9 ch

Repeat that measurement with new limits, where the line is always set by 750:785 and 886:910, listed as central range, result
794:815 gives -2.46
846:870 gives -2.65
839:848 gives -1.27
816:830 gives -1.04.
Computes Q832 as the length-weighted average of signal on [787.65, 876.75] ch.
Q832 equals 58.5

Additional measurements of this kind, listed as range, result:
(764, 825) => 58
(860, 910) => 52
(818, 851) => 59.6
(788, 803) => 59.9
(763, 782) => 55.9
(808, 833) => 58.7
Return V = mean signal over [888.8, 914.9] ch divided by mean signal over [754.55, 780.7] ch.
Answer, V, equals 0.97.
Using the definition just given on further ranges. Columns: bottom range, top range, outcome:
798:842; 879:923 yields 0.89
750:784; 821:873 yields 1.08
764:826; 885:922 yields 0.91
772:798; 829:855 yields 1.05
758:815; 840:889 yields 0.97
